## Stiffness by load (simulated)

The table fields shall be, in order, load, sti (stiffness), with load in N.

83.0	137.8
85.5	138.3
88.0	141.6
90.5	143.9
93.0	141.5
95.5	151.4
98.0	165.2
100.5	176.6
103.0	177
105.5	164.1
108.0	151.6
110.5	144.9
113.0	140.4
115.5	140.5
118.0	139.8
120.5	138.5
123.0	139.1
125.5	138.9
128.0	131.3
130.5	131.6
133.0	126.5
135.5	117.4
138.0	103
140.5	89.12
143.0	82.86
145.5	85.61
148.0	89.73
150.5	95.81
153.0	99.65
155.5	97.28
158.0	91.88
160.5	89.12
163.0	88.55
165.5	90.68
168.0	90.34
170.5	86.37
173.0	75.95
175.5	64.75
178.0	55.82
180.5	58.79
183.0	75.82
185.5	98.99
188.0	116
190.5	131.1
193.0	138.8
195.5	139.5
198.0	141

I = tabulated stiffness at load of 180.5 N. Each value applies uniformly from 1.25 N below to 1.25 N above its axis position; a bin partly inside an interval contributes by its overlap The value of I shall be 58.79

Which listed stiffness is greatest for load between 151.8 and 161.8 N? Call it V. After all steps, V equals 99.65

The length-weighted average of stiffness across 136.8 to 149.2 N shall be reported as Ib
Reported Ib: 90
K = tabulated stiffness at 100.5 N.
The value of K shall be 176.6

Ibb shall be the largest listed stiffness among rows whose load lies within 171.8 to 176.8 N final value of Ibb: 75.95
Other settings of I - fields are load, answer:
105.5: 164.1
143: 82.86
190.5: 131.1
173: 75.95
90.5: 143.9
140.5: 89.12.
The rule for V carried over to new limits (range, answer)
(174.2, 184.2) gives 75.82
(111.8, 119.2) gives 140.5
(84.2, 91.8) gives 143.9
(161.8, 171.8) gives 90.68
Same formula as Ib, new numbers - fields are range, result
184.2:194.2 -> 121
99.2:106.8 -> 172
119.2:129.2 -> 137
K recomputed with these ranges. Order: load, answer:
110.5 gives 144.9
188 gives 116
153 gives 99.65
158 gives 91.88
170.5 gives 86.37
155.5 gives 97.28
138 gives 103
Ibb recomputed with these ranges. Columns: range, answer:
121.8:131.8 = 139.1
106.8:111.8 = 151.6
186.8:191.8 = 131.1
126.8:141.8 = 131.6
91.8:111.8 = 177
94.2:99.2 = 165.2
